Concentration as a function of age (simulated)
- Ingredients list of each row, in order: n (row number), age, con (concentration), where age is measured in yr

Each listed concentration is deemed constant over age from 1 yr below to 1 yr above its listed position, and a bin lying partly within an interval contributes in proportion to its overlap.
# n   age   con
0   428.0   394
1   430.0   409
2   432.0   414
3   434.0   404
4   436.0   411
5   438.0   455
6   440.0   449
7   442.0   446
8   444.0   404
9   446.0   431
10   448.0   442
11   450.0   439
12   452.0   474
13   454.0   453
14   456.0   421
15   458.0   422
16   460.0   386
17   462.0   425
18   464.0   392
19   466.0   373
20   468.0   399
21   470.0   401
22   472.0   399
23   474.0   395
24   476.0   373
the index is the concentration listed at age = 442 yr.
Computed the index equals 446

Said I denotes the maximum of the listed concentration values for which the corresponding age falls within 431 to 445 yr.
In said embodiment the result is 455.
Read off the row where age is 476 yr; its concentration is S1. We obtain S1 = 373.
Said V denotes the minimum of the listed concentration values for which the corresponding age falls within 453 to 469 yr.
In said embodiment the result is 373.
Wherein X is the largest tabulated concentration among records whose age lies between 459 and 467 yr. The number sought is 425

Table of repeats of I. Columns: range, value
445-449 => 442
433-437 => 411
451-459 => 474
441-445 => 446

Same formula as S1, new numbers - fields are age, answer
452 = 474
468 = 399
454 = 453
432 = 414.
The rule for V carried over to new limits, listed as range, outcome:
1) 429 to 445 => 404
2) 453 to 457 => 421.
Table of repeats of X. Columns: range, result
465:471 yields 401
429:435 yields 414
